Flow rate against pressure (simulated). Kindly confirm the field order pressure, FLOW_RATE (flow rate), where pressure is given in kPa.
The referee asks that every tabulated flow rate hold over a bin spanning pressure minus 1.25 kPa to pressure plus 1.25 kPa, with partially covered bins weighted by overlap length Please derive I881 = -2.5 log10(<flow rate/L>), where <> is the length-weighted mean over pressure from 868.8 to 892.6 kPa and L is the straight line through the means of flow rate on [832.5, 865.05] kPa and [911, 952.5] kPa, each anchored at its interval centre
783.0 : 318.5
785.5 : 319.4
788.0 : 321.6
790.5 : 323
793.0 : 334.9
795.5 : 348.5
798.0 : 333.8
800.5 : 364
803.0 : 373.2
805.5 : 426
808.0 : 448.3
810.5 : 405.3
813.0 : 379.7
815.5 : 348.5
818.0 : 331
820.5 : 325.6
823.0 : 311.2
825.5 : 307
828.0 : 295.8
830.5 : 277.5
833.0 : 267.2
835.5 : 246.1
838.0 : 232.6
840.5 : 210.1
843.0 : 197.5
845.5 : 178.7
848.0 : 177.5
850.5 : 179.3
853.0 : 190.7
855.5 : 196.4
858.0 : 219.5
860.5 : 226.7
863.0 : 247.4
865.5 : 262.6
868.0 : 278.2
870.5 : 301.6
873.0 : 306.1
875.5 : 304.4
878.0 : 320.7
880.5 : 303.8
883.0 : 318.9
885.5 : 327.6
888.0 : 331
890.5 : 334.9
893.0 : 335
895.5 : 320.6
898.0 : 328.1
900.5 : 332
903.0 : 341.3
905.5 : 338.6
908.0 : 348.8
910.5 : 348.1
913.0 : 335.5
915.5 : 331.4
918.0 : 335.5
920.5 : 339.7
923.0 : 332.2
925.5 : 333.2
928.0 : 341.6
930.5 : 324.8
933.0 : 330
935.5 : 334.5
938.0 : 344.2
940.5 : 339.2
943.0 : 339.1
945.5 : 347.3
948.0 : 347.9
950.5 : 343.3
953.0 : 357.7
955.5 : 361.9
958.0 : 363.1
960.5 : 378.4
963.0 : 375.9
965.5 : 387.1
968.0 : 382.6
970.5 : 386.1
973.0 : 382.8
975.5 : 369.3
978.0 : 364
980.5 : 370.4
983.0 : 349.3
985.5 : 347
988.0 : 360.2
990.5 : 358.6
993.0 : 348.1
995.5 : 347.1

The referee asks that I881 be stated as -0.21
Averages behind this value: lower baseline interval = 213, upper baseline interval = 338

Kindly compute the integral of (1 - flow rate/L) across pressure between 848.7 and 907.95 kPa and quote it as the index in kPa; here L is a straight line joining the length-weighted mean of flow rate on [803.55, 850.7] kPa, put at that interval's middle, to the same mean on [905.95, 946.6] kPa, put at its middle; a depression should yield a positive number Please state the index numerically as 5.5 kPa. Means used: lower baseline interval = 296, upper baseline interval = 338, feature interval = 289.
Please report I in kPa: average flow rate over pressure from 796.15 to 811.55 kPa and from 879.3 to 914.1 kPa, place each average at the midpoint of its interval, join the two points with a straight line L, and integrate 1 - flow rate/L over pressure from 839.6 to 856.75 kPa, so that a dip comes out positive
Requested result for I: 8.17 kPa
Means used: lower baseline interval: 390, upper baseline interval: 332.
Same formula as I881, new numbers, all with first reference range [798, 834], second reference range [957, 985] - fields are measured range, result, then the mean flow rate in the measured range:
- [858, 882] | 0.26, 281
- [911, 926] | 0.09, 335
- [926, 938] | 0.10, 334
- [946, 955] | 0.06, 350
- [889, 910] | 0.08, 335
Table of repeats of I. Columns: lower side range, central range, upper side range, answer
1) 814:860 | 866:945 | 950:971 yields -2.89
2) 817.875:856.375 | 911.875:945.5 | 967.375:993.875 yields -1.57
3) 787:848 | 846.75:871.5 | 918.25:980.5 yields 7.53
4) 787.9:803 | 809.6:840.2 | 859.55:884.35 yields 1.48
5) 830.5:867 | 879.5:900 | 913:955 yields -3.61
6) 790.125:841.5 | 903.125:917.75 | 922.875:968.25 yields 0.19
